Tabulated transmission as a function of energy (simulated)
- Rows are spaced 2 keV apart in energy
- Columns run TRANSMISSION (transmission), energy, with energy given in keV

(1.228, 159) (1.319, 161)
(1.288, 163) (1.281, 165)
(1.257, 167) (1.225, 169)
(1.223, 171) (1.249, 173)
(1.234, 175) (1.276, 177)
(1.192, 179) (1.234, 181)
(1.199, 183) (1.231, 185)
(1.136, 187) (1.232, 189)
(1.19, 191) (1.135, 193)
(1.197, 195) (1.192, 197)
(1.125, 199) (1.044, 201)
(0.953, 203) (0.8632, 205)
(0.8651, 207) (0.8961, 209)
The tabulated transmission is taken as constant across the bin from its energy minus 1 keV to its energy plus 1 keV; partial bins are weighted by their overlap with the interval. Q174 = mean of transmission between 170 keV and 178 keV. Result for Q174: 1.25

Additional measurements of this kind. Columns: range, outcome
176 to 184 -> 1.23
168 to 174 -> 1.23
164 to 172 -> 1.25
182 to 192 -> 1.2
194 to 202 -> 1.14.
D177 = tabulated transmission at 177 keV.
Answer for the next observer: 1.276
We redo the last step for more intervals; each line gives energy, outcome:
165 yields 1.281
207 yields 0.8651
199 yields 1.125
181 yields 1.234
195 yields 1.197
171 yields 1.223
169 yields 1.225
